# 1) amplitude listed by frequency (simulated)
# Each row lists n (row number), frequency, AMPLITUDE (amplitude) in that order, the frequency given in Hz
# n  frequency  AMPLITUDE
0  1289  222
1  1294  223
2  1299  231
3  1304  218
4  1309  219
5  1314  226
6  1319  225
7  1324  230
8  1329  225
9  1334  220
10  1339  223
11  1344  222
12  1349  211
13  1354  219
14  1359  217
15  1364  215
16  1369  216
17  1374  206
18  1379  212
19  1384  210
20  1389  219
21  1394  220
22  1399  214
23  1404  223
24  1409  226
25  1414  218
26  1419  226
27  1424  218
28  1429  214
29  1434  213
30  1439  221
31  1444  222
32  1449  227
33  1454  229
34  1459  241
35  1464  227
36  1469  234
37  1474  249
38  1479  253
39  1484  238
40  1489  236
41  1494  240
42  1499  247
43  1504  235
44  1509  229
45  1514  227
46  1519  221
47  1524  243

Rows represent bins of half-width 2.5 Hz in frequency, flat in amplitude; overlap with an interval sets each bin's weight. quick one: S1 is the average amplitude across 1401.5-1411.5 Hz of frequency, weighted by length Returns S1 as 224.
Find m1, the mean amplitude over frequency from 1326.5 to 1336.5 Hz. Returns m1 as 222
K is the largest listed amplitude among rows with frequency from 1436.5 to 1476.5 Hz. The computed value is 249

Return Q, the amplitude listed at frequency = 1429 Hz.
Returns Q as 214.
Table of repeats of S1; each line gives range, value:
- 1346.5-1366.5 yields 216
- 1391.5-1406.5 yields 219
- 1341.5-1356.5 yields 217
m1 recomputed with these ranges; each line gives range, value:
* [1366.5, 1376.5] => 211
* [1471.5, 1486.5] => 247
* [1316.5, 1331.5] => 227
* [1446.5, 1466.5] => 231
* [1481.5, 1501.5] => 240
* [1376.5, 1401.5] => 215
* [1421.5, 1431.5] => 216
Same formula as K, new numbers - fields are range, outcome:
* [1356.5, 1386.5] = 217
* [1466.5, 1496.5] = 253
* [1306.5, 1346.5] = 230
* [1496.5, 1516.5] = 247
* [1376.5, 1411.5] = 226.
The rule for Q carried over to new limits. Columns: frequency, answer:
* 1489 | 236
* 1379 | 212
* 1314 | 226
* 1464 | 227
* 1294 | 223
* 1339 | 223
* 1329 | 225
